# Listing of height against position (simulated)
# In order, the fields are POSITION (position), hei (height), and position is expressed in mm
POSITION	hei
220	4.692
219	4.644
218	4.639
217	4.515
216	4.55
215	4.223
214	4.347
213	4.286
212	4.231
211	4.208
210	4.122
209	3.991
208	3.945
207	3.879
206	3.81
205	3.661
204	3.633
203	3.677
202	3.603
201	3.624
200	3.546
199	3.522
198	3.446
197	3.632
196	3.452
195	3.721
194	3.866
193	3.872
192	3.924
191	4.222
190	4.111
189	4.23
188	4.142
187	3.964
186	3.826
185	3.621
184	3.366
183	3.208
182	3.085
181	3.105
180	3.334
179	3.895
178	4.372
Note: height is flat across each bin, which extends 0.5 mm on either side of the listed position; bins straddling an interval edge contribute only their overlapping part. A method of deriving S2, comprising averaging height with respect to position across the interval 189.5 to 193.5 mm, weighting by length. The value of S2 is 4.03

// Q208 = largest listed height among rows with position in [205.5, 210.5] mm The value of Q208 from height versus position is 4.122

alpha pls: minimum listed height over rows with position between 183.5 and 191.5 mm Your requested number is 3.366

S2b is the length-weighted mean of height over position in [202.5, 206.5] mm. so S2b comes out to 3.7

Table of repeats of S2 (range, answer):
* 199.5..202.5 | 3.59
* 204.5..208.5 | 3.82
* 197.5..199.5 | 3.48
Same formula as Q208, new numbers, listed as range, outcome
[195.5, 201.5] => 3.632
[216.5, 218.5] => 4.639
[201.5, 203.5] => 3.677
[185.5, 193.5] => 4.23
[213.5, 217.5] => 4.55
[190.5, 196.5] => 4.222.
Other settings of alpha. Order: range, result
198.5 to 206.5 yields 3.522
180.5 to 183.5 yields 3.085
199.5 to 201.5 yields 3.546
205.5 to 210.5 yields 3.81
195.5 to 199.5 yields 3.446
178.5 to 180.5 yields 3.334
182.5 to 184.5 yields 3.208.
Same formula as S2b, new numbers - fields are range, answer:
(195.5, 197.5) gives 3.54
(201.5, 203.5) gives 3.64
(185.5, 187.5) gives 3.9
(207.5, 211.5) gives 4.07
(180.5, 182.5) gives 3.09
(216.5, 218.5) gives 4.58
